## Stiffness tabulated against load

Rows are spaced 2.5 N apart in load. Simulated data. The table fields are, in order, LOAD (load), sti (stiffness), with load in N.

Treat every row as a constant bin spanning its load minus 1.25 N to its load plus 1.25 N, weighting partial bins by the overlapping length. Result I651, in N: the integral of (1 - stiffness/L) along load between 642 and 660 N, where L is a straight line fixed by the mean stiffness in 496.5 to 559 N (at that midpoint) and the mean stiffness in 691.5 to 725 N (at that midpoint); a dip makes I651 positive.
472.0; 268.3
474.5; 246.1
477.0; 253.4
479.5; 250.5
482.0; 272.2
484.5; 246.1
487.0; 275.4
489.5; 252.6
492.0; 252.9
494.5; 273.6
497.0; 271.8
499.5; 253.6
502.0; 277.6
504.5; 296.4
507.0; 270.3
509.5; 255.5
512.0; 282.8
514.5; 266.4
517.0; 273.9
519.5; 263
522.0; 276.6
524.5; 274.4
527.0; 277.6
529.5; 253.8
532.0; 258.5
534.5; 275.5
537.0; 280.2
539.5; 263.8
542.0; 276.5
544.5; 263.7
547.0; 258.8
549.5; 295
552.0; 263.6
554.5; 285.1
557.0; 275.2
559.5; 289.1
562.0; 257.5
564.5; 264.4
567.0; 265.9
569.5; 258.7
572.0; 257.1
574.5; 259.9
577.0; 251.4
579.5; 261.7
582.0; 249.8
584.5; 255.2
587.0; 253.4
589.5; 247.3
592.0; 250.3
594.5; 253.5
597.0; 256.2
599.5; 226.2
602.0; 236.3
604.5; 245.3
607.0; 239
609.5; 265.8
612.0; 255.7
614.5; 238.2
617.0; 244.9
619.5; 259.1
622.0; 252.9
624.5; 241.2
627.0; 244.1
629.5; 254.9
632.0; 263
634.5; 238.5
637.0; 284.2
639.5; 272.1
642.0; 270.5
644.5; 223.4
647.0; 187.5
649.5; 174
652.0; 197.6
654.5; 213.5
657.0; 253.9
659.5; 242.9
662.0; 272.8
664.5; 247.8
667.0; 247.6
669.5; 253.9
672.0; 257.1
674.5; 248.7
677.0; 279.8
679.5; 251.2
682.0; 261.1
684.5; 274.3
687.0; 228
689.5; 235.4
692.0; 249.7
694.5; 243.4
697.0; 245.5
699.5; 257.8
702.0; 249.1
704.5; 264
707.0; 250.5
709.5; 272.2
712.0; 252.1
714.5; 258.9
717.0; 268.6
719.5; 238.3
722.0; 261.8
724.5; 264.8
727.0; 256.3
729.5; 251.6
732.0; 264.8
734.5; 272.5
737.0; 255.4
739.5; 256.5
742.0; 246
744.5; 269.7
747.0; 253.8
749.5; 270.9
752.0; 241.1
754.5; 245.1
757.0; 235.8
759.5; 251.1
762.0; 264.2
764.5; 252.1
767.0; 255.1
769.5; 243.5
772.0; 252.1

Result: 3.1 N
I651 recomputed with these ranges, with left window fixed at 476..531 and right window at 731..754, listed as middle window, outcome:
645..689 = 3.5 N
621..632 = 0.5 N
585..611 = 1.6 N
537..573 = -0.7 N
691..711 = 0.5 N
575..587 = 0.4 N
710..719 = 0.0 N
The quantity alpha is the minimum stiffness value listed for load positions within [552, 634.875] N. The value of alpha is 226.2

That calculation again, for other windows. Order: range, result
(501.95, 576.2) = 253.8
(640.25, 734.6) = 174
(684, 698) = 228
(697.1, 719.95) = 238.3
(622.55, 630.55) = 241.2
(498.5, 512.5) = 253.6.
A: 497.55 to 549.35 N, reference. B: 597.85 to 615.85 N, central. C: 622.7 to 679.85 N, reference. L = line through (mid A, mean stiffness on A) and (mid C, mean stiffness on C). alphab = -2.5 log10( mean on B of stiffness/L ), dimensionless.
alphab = 0.04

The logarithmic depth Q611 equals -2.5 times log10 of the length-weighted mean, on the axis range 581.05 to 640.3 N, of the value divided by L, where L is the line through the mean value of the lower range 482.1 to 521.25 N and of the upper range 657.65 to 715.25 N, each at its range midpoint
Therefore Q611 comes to 0.04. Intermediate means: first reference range 268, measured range 251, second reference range 254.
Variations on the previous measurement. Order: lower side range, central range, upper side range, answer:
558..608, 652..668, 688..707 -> 0.04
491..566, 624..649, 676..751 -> 0.07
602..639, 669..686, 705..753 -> -0.02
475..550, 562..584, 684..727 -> 0.02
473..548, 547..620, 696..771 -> 0.02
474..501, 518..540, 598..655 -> -0.06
